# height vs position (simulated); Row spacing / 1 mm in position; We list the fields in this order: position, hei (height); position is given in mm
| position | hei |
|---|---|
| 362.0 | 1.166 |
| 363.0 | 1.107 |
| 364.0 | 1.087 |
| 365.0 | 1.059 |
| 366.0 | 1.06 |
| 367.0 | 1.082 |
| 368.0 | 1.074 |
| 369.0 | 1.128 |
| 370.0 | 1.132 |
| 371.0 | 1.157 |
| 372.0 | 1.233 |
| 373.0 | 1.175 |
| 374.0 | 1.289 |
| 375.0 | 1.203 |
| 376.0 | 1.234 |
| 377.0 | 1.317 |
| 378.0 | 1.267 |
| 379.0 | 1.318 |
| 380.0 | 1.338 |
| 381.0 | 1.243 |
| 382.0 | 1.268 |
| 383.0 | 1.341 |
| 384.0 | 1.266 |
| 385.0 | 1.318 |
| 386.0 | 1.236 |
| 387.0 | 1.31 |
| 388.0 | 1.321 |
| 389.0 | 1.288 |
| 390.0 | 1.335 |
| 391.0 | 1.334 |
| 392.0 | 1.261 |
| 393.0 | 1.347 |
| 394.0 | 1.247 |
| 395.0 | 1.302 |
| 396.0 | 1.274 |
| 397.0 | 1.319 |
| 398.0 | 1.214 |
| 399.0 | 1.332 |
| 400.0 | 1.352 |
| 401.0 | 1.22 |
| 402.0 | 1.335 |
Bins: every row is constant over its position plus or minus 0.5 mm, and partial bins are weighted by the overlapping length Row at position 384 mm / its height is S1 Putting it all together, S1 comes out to 1.266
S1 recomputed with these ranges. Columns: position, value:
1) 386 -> 1.236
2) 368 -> 1.074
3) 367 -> 1.082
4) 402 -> 1.335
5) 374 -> 1.289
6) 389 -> 1.288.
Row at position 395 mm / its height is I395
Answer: 1.302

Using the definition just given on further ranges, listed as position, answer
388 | 1.321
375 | 1.203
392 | 1.261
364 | 1.087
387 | 1.31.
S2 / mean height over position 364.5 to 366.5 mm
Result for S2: 1.06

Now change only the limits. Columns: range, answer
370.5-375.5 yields 1.21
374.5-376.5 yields 1.22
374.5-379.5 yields 1.27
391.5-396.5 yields 1.29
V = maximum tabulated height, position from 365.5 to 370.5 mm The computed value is 1.132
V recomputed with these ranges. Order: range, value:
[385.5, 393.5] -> 1.347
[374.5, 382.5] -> 1.338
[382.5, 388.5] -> 1.341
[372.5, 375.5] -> 1.289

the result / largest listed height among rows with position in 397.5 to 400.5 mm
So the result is 1.352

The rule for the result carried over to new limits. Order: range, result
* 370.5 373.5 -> 1.233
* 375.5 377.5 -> 1.317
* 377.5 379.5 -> 1.318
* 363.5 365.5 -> 1.087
